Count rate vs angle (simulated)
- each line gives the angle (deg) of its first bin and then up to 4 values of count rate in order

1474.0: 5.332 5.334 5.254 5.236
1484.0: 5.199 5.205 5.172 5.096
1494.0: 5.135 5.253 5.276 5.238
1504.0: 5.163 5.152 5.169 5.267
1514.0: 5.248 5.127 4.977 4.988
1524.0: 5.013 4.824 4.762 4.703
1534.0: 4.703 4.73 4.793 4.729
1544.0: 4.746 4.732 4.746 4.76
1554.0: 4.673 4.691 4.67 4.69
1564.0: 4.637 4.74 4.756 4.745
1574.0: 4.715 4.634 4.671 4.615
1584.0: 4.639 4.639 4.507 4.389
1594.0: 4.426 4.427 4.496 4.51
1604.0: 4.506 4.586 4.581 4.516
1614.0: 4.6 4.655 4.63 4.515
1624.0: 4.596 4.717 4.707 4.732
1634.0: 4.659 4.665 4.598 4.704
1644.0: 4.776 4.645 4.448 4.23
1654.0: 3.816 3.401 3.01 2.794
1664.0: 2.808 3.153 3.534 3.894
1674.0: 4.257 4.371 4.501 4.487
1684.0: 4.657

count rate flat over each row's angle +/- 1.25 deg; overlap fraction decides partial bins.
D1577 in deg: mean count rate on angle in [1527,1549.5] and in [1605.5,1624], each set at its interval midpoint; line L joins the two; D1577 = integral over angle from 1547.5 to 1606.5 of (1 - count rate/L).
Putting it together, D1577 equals 0.52 deg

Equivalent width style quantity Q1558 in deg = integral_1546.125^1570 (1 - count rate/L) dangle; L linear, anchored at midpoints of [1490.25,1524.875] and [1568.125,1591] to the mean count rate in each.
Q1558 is 0.45 deg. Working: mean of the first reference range 5.15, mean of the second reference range 4.65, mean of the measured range 4.71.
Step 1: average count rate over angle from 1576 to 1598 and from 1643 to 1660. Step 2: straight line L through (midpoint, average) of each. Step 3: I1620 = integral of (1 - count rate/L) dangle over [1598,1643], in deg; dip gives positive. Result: -3.4 deg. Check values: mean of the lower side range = 4.55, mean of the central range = 4.61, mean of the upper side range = 4.05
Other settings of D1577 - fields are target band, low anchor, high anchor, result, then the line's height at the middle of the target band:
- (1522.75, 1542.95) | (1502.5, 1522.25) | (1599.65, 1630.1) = 1.00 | 5.03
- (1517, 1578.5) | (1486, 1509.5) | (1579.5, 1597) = 0.80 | 4.82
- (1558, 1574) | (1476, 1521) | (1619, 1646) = 0.70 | 4.92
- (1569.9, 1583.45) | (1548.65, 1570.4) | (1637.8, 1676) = -0.34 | 4.56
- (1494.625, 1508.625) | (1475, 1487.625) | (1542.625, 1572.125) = -0.29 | 5.11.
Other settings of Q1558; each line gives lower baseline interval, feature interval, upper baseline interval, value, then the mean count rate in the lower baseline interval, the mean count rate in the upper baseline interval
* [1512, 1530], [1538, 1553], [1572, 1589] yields 0.33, 5.01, 4.65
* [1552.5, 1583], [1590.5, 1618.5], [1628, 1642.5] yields 0.95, 4.69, 4.68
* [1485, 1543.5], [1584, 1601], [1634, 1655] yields 0.79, 5.03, 4.5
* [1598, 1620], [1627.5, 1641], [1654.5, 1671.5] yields -2.57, 4.56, 3.2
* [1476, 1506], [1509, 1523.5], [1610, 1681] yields -0.21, 5.21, 4.22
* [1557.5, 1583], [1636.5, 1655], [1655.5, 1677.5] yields -3.75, 4.69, 3.46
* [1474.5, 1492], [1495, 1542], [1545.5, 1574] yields -0.20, 5.22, 4.71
